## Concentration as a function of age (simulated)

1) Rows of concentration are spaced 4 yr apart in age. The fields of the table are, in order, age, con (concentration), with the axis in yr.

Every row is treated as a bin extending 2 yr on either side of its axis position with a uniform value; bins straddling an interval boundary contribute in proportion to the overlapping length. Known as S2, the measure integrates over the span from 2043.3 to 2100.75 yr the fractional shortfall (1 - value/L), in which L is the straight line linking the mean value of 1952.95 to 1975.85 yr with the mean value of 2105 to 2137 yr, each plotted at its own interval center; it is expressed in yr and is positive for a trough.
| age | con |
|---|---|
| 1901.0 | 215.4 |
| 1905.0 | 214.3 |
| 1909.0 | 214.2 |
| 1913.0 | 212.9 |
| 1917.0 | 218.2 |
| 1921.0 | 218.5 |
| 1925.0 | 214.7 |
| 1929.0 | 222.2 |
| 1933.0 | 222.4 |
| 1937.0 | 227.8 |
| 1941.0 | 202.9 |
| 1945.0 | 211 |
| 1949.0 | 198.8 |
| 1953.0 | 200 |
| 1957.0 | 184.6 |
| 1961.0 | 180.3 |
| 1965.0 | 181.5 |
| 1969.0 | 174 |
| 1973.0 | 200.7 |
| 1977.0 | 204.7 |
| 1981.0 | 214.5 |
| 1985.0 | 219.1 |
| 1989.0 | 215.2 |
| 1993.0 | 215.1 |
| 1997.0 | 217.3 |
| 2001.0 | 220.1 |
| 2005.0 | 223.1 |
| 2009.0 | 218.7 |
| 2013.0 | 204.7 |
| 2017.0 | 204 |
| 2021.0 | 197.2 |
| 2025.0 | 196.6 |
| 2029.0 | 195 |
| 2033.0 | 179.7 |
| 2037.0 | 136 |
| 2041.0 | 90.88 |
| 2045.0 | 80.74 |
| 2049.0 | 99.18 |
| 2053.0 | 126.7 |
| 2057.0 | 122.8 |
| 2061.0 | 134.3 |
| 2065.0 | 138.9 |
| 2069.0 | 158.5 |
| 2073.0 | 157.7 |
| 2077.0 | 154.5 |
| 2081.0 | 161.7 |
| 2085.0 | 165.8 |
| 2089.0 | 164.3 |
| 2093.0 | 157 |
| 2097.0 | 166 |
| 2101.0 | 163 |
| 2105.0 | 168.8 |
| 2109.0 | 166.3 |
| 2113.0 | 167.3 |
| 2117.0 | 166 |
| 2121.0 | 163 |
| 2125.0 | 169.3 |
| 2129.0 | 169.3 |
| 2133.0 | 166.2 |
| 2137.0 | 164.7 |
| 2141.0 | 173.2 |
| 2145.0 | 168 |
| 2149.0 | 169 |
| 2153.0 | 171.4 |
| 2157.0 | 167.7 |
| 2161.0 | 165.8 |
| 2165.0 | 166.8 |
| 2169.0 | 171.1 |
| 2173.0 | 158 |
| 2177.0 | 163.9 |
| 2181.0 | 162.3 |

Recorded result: 9.9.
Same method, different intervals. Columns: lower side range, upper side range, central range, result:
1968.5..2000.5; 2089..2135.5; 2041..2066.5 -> 9.7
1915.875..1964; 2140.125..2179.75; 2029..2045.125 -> 4.6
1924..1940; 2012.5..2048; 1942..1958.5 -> 0.8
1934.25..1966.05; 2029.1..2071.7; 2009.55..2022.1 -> -4.1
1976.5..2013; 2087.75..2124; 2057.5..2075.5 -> 3.7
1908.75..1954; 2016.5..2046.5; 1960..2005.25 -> -5.0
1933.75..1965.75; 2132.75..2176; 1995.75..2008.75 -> -1.9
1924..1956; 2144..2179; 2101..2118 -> 1.0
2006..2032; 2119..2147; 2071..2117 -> 4.2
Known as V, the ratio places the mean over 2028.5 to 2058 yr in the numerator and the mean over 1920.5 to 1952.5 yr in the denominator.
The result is 0.59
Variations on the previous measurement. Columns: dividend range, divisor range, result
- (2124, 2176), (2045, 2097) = 1.17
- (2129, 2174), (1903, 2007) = 0.80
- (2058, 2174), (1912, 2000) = 0.79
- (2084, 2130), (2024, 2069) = 1.22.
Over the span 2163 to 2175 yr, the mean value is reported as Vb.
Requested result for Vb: 165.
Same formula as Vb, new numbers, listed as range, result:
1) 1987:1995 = 215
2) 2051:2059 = 125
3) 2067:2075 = 158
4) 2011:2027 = 201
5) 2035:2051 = 102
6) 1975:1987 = 213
